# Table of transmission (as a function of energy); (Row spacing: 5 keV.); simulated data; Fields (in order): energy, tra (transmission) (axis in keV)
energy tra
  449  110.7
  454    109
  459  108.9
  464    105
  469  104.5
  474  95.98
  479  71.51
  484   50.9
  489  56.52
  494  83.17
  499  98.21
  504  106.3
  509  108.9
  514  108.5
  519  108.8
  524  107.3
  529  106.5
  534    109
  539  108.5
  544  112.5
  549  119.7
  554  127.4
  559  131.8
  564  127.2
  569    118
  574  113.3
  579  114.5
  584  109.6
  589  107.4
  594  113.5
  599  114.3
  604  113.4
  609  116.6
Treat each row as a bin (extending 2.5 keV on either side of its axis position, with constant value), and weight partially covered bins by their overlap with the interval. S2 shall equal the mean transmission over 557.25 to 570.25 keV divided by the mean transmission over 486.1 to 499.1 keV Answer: 1.7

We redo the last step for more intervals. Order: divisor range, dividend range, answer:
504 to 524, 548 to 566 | 1.17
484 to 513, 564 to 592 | 1.29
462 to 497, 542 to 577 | 1.50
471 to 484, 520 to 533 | 1.37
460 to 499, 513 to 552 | 1.33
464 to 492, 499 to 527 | 1.36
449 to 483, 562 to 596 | 1.17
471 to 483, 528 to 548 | 1.37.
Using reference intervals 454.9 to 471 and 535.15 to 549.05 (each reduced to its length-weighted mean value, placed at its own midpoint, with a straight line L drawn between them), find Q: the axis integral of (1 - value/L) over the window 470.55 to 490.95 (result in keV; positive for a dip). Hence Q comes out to 7.0 keV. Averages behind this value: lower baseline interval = 106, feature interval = 70.7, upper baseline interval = 112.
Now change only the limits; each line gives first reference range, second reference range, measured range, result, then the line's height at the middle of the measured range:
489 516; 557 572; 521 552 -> 0.4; 112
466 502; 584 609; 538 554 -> -2.9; 98.2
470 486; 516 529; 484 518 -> 0.9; 92.6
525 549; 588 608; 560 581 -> -1.5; 112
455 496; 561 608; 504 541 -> -3.8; 98.1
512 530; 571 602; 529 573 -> -3.4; 110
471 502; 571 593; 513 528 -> -3.2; 89.3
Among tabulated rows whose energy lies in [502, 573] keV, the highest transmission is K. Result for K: 131.8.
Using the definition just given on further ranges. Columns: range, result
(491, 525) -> 108.9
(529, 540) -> 109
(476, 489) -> 71.51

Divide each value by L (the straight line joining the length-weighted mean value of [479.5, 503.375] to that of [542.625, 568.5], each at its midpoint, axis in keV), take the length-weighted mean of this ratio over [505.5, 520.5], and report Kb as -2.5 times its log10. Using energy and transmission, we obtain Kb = -0.19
